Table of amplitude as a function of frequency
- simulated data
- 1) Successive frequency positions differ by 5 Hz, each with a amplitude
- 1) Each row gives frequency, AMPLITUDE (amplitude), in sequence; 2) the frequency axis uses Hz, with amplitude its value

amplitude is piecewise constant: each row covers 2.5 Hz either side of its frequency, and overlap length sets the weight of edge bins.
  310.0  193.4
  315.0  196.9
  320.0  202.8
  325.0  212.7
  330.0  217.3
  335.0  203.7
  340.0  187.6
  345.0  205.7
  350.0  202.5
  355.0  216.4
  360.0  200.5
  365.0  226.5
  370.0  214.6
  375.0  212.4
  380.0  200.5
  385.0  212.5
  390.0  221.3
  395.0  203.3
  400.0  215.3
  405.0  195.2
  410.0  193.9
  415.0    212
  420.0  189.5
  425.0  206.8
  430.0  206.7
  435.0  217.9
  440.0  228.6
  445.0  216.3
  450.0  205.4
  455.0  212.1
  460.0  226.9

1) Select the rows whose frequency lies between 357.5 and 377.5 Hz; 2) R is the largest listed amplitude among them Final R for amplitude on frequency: 226.5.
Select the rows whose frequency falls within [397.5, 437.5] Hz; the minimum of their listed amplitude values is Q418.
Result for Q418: 189.5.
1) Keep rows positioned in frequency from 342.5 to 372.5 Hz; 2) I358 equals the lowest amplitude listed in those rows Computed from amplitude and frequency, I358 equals 200.5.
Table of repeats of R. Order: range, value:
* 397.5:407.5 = 215.3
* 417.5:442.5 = 228.6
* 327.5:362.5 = 217.3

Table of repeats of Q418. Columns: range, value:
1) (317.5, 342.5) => 187.6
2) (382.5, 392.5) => 212.5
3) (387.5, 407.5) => 195.2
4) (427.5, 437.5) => 206.7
